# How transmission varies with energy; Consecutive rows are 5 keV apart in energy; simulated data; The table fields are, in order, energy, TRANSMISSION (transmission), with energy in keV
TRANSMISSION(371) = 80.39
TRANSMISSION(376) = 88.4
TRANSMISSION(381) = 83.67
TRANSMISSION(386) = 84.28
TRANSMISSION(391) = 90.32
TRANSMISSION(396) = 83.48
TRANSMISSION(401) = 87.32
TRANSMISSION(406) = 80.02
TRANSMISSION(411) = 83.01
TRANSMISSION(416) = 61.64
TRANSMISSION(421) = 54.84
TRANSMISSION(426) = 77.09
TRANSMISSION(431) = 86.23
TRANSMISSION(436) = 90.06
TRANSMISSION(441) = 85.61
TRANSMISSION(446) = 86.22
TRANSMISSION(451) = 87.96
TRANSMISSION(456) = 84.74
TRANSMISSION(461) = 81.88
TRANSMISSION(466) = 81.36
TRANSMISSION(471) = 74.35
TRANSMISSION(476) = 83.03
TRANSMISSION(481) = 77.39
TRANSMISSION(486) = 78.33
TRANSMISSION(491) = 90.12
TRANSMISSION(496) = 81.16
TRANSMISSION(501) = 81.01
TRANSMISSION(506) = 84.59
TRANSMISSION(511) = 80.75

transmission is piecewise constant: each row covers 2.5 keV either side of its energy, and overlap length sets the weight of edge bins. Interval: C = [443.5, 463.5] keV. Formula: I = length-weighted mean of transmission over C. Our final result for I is 85.2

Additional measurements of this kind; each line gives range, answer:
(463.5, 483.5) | 79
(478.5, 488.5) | 77.9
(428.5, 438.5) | 88.1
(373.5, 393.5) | 86.7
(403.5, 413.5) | 81.5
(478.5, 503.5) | 81.6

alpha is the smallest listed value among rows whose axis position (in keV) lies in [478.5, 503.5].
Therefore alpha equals 77.39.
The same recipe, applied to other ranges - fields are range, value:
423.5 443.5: 77.09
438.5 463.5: 81.88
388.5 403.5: 83.48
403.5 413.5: 80.02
